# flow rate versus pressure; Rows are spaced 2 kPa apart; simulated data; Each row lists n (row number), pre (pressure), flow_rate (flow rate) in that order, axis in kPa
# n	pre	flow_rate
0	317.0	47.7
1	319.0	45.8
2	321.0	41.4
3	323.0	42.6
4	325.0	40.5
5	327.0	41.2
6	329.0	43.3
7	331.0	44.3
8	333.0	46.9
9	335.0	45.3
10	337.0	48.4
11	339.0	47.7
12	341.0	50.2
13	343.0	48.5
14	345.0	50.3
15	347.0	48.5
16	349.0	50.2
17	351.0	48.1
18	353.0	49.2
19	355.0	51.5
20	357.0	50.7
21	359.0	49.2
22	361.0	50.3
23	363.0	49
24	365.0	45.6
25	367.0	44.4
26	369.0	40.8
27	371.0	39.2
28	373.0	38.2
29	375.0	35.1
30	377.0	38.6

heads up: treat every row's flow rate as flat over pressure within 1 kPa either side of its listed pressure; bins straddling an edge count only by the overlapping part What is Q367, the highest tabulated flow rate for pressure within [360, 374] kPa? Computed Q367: 50.3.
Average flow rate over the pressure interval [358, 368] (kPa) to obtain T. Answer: 47.7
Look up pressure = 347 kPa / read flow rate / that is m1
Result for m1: 48.5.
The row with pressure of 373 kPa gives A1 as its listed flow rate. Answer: 38.2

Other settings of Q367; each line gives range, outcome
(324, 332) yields 44.3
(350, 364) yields 51.5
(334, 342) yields 50.2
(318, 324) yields 45.8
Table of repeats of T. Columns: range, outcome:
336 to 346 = 49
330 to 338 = 46.2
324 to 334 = 43.2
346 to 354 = 49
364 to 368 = 45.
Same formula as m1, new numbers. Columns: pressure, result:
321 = 41.4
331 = 44.3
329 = 43.3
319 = 45.8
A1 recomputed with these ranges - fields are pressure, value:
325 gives 40.5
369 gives 40.8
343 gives 48.5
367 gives 44.4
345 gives 50.3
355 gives 51.5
